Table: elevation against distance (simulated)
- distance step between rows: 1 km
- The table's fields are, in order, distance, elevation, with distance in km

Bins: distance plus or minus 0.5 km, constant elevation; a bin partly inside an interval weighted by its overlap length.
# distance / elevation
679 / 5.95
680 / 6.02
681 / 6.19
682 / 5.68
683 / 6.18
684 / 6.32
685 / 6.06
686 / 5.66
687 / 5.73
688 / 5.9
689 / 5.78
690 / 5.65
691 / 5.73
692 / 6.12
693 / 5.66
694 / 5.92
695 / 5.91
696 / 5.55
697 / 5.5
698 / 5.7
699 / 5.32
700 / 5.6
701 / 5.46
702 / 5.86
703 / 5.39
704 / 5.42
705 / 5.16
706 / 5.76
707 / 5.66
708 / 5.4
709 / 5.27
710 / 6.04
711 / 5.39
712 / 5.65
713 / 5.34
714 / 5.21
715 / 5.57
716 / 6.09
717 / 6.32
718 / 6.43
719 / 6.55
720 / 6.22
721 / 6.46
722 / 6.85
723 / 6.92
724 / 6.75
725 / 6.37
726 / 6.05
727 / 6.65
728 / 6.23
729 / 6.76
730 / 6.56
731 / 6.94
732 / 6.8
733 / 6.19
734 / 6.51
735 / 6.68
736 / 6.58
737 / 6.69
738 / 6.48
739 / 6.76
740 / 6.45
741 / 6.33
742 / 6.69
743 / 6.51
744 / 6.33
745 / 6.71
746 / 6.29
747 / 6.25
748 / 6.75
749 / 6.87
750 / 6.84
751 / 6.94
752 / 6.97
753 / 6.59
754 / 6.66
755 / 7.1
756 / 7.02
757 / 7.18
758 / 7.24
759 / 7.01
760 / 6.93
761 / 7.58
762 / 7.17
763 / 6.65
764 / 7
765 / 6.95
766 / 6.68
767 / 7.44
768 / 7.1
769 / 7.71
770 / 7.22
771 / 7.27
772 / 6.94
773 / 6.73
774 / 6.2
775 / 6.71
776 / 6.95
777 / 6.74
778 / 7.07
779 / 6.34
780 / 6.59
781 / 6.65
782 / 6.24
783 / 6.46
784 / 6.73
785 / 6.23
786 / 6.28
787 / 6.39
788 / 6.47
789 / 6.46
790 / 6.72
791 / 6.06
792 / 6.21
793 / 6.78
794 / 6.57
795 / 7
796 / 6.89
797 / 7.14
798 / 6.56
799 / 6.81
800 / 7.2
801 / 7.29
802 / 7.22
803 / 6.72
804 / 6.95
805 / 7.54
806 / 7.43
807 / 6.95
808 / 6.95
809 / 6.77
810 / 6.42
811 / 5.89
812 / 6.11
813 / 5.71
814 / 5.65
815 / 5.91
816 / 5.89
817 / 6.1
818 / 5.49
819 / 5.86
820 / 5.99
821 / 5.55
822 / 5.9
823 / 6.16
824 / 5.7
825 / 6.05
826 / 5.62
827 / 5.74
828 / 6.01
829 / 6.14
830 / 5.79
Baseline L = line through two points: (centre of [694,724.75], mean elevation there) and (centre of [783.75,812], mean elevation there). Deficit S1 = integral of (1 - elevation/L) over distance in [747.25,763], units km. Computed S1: -1.7 km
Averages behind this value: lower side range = 5.83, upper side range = 6.73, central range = 6.97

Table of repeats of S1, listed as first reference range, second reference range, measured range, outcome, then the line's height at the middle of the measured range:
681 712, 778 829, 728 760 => -3.6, 6.02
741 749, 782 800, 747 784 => -2.0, 6.55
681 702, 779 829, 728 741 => -1.2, 6.02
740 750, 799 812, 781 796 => 0.7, 6.8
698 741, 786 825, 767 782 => -1.3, 6.33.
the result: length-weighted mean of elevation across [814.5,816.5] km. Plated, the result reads 5.9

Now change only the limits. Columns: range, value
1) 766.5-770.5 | 7.37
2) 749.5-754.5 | 6.8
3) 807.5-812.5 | 6.43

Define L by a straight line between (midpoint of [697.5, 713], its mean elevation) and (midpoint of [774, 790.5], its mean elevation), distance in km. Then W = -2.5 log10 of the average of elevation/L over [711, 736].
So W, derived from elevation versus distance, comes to -0.10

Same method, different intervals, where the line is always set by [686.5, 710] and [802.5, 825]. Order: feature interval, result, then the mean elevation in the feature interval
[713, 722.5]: -0.07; 6.14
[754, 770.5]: -0.19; 7.11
